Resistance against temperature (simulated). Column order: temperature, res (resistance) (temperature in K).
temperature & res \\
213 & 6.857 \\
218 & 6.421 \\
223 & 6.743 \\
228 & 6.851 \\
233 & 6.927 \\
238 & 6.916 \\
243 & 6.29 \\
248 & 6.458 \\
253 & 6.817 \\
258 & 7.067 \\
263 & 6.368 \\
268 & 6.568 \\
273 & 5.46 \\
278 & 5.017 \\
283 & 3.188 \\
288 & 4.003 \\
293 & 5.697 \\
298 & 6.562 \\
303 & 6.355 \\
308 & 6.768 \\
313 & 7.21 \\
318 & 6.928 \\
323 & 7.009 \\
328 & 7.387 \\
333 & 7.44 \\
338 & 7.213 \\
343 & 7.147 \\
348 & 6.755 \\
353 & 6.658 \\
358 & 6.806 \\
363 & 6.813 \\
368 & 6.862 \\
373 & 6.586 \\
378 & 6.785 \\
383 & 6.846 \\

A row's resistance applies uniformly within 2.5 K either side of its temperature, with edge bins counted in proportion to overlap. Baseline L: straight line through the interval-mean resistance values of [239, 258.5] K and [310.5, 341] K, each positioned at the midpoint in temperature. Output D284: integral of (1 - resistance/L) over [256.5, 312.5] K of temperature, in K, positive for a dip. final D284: 9.2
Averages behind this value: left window 6.64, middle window 5.76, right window 7.2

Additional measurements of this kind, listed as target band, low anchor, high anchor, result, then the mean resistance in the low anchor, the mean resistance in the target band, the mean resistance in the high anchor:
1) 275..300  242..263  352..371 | 6.8 K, 6.65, 4.87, 6.79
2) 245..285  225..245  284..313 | 2.8 K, 6.76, 5.91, 5.85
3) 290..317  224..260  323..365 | 1.7 K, 6.76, 6.49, 7.03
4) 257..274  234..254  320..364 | 0.8 K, 6.63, 6.38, 7.03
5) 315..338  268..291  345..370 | -4.8 K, 4.68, 7.19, 6.78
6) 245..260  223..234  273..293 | -2.5 K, 6.85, 6.75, 4.45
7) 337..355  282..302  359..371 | -1.6 K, 5.1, 6.93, 6.82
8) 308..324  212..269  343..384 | -0.6 K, 6.69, 7.01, 6.78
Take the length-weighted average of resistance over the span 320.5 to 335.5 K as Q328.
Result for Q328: 7.28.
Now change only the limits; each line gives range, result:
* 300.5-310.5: 6.56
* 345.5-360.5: 6.74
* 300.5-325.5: 6.85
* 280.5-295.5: 4.3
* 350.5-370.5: 6.78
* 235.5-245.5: 6.6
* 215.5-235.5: 6.74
